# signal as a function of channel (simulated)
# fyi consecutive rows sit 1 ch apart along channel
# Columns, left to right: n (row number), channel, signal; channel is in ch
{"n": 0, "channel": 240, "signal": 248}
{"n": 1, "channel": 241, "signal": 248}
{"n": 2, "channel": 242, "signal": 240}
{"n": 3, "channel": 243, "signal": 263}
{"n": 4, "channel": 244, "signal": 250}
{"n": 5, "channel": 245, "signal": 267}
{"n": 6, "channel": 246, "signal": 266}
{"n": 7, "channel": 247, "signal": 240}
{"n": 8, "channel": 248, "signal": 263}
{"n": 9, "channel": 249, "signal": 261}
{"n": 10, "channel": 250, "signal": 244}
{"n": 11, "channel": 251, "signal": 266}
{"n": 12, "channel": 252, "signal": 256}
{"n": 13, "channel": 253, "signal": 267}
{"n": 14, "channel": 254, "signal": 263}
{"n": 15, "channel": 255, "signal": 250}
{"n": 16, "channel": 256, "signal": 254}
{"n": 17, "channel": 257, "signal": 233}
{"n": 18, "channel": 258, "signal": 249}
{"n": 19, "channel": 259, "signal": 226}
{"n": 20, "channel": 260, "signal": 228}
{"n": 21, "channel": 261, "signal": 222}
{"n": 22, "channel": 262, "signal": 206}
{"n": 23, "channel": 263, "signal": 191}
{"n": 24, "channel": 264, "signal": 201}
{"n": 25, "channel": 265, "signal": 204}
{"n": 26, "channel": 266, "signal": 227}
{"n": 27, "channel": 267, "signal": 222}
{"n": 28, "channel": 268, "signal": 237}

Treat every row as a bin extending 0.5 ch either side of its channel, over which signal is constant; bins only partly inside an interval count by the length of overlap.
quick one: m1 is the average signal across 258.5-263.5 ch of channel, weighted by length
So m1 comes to 215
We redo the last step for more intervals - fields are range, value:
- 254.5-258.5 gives 246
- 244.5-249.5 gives 259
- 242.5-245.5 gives 260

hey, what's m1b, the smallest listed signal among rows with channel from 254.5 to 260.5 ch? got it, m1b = 226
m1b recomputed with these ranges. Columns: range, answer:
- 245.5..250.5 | 240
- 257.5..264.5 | 191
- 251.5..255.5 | 250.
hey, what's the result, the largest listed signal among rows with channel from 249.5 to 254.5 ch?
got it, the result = 267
